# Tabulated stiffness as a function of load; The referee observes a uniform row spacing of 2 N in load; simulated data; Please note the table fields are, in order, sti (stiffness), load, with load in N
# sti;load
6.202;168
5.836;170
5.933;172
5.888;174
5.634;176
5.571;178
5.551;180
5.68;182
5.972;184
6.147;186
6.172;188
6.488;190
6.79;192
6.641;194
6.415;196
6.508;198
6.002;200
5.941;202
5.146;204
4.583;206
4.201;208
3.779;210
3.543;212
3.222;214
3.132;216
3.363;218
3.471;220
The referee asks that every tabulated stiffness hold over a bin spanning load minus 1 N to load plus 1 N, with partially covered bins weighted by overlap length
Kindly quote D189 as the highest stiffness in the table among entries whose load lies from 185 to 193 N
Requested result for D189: 6.79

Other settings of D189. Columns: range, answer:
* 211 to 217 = 3.543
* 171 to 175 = 5.933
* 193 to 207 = 6.641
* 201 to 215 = 5.941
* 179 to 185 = 5.972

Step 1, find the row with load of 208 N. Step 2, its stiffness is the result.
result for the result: 4.201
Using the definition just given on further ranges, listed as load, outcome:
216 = 3.132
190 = 6.488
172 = 5.933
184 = 5.972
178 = 5.571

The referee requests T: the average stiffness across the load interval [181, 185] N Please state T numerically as 5.83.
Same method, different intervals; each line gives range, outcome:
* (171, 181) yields 5.72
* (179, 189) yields 5.9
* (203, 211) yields 4.43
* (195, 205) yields 6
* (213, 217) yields 3.18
